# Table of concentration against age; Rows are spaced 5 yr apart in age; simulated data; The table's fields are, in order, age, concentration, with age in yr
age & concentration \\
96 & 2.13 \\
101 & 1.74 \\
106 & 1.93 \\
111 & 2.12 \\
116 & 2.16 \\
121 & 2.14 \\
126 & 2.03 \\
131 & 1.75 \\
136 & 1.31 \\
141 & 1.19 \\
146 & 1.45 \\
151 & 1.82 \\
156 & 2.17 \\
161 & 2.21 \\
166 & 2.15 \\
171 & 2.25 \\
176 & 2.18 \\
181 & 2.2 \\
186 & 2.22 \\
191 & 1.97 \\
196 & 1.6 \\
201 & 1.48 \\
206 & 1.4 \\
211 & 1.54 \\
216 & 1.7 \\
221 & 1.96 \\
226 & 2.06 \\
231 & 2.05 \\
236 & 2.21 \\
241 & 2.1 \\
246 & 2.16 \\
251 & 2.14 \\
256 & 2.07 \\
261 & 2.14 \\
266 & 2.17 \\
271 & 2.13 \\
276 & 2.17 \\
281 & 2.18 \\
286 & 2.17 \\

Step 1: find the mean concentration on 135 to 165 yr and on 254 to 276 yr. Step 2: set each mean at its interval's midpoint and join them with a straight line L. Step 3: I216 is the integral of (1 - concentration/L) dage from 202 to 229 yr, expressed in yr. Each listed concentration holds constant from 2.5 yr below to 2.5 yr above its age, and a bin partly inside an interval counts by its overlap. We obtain 3.3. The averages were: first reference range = 1.73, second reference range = 2.13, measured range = 1.72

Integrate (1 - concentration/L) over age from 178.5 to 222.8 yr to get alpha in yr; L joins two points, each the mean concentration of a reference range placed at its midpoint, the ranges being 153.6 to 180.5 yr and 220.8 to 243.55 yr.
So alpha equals 7.4 yr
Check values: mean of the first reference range 2.19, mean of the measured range 1.78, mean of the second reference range 2.09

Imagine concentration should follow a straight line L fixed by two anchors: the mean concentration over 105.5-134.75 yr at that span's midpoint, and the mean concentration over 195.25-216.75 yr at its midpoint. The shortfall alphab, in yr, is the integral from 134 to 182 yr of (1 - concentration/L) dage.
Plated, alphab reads -3.2 yr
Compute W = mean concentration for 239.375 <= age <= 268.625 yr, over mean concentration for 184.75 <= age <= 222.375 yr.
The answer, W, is 1.2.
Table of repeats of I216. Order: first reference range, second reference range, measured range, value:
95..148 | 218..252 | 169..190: -2.6 yr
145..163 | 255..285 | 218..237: 0.2 yr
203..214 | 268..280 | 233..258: -3.7 yr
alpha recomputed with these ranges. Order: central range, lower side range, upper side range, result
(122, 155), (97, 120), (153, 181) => 7.1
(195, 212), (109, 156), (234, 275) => 4.3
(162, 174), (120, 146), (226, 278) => -2.8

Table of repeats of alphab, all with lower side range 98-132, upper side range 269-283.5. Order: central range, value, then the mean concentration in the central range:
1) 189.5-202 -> 2.4 yr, 1.68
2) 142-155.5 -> 2.4 yr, 1.66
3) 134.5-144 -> 3.6 yr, 1.25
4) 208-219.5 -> 2.5 yr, 1.64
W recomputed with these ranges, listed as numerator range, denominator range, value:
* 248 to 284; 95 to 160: 1.16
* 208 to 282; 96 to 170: 1.08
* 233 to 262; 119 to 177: 1.14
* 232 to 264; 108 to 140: 1.13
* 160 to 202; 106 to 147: 1.14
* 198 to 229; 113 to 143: 0.95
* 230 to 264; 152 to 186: 0.98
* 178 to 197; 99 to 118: 1.02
